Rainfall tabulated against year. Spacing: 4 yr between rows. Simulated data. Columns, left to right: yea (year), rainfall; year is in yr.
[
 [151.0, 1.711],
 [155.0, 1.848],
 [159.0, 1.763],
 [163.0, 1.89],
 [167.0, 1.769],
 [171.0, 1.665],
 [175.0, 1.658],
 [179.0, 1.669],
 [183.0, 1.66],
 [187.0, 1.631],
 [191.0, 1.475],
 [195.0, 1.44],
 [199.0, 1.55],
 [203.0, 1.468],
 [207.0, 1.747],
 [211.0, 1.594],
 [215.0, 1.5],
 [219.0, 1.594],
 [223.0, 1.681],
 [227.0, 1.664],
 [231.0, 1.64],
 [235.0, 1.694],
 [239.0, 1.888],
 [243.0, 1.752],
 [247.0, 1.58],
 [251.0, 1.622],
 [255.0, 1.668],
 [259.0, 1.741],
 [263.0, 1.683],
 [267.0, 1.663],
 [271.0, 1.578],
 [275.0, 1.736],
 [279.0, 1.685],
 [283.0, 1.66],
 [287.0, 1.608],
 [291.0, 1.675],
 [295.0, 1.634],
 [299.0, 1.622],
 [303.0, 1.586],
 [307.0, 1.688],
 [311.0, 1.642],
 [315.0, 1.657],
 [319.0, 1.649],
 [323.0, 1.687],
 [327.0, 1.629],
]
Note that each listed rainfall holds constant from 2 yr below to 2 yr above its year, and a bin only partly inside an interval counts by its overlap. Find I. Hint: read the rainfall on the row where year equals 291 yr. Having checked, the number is 1.675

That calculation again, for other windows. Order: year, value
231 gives 1.64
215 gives 1.5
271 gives 1.578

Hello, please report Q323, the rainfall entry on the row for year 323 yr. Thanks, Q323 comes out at 1.687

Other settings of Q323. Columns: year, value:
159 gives 1.763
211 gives 1.594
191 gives 1.475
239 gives 1.888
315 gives 1.657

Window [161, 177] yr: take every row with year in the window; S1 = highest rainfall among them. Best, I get 1.89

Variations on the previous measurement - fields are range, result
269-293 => 1.736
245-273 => 1.741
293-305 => 1.634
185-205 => 1.631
